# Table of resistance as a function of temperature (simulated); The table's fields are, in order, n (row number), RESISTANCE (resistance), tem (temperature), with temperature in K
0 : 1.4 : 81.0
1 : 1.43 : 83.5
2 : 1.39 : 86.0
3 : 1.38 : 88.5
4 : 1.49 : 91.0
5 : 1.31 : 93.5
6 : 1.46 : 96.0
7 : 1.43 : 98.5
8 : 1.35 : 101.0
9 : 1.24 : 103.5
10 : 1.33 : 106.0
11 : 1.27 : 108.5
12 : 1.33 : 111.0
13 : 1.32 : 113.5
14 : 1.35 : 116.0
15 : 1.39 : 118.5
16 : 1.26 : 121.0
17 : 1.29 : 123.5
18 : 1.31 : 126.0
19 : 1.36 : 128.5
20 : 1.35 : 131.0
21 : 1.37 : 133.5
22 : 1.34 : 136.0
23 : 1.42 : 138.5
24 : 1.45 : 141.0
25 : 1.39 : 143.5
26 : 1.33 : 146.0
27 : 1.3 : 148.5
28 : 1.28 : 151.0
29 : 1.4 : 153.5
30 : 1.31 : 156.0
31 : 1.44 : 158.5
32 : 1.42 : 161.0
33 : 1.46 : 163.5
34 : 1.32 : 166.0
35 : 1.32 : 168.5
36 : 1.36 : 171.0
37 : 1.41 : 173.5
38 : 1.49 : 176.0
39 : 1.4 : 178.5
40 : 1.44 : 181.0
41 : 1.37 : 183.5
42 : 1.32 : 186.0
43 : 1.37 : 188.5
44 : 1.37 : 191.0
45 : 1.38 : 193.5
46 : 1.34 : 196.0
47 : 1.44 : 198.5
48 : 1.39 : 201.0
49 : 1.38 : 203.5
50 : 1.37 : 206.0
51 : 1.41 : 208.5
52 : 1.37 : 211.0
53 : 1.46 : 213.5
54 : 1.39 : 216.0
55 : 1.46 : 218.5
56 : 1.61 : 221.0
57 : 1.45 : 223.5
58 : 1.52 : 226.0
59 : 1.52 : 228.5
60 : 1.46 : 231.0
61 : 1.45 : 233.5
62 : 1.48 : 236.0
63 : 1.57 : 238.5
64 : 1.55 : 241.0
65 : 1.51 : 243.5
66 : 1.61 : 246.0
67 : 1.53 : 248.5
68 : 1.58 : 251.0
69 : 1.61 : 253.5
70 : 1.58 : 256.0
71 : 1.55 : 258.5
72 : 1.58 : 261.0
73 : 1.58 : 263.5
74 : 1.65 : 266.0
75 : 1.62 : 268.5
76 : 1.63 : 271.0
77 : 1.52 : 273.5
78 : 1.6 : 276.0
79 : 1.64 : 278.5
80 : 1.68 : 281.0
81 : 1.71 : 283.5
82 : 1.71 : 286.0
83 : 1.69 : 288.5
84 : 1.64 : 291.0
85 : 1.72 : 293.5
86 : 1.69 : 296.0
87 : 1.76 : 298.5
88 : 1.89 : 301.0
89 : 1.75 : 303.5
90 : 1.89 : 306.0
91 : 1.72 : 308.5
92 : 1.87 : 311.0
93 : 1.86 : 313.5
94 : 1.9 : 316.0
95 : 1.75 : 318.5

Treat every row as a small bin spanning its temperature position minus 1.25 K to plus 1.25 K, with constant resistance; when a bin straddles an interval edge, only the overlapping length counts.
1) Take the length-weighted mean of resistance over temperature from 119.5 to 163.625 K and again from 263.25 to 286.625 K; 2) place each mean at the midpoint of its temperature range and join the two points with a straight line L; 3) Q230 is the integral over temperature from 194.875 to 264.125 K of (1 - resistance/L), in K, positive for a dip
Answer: 2.3 K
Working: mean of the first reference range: 1.36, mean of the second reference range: 1.63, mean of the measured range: 1.49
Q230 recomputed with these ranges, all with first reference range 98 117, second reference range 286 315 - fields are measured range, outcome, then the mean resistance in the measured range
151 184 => 1.6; 1.39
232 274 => 2.4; 1.56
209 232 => 1.7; 1.47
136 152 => 0.5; 1.36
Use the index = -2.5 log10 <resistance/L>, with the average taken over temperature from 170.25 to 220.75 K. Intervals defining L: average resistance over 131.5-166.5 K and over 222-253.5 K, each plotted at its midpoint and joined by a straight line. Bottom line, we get 0.04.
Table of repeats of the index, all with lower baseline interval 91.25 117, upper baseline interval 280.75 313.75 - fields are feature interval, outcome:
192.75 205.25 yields 0.12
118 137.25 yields 0.05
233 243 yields 0.08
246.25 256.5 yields 0.05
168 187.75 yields 0.08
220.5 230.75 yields 0.06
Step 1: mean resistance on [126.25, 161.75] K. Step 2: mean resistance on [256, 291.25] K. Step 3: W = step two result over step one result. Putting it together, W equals 1.19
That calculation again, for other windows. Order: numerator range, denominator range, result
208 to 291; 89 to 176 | 1.14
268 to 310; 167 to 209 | 1.23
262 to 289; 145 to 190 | 1.19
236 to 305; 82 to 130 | 1.21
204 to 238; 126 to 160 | 1.07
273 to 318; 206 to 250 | 1.17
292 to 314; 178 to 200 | 1.30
